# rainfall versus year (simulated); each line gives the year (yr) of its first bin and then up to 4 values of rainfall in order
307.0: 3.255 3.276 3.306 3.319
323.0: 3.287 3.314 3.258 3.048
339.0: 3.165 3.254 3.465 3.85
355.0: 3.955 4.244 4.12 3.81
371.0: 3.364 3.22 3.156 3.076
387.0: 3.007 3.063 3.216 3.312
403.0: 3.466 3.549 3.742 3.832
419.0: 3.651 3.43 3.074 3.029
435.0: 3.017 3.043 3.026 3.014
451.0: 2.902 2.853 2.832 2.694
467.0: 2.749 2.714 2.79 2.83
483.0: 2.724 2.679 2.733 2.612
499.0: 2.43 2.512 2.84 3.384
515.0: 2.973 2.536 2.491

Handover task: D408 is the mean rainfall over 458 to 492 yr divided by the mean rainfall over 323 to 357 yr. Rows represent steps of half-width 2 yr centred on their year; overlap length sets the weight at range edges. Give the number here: 0.81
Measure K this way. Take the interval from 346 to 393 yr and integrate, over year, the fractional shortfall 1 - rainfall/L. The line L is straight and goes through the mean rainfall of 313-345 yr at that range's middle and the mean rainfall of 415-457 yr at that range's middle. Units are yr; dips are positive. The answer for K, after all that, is -4.7 yr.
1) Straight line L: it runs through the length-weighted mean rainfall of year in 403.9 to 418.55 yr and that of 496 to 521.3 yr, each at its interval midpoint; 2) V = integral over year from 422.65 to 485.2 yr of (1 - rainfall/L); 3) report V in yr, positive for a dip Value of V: 7.2 yr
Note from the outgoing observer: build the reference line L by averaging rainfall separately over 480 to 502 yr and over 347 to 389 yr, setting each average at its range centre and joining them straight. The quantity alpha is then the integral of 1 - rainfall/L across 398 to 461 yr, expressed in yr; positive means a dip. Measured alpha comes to -2.5 yr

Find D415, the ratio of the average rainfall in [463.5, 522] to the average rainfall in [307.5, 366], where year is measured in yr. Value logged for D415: 0.8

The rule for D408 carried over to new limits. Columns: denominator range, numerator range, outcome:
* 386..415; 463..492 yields 0.81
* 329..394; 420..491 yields 0.85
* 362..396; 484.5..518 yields 0.83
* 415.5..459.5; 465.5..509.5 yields 0.87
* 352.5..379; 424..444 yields 0.82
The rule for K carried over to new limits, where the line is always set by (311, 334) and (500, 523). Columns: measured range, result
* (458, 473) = 0.9 yr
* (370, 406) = -1.1 yr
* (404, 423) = -3.8 yr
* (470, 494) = 1.1 yr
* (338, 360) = -3.0 yr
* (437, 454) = -0.1 yr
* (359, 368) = -2.4 yr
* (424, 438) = -0.3 yr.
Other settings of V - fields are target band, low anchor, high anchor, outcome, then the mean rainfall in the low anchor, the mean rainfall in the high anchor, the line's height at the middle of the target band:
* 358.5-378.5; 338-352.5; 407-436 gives -1.4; 3.44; 3.42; 3.43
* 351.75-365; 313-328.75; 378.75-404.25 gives -3.5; 3.31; 3.18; 3.24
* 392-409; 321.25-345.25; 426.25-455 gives -1.6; 3.22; 3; 3.08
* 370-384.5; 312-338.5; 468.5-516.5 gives -0.5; 3.25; 2.77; 3.1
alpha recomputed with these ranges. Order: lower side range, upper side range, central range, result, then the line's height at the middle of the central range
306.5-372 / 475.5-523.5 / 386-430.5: -3.2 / 3.17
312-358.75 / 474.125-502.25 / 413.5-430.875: -2.6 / 2.99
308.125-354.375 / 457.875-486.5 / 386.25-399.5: -0.3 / 3.08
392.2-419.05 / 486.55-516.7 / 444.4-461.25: 1.3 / 3.15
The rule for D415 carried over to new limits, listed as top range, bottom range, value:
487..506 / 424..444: 0.85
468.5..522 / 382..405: 0.86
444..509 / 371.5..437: 0.83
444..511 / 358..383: 0.77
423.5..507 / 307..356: 0.84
